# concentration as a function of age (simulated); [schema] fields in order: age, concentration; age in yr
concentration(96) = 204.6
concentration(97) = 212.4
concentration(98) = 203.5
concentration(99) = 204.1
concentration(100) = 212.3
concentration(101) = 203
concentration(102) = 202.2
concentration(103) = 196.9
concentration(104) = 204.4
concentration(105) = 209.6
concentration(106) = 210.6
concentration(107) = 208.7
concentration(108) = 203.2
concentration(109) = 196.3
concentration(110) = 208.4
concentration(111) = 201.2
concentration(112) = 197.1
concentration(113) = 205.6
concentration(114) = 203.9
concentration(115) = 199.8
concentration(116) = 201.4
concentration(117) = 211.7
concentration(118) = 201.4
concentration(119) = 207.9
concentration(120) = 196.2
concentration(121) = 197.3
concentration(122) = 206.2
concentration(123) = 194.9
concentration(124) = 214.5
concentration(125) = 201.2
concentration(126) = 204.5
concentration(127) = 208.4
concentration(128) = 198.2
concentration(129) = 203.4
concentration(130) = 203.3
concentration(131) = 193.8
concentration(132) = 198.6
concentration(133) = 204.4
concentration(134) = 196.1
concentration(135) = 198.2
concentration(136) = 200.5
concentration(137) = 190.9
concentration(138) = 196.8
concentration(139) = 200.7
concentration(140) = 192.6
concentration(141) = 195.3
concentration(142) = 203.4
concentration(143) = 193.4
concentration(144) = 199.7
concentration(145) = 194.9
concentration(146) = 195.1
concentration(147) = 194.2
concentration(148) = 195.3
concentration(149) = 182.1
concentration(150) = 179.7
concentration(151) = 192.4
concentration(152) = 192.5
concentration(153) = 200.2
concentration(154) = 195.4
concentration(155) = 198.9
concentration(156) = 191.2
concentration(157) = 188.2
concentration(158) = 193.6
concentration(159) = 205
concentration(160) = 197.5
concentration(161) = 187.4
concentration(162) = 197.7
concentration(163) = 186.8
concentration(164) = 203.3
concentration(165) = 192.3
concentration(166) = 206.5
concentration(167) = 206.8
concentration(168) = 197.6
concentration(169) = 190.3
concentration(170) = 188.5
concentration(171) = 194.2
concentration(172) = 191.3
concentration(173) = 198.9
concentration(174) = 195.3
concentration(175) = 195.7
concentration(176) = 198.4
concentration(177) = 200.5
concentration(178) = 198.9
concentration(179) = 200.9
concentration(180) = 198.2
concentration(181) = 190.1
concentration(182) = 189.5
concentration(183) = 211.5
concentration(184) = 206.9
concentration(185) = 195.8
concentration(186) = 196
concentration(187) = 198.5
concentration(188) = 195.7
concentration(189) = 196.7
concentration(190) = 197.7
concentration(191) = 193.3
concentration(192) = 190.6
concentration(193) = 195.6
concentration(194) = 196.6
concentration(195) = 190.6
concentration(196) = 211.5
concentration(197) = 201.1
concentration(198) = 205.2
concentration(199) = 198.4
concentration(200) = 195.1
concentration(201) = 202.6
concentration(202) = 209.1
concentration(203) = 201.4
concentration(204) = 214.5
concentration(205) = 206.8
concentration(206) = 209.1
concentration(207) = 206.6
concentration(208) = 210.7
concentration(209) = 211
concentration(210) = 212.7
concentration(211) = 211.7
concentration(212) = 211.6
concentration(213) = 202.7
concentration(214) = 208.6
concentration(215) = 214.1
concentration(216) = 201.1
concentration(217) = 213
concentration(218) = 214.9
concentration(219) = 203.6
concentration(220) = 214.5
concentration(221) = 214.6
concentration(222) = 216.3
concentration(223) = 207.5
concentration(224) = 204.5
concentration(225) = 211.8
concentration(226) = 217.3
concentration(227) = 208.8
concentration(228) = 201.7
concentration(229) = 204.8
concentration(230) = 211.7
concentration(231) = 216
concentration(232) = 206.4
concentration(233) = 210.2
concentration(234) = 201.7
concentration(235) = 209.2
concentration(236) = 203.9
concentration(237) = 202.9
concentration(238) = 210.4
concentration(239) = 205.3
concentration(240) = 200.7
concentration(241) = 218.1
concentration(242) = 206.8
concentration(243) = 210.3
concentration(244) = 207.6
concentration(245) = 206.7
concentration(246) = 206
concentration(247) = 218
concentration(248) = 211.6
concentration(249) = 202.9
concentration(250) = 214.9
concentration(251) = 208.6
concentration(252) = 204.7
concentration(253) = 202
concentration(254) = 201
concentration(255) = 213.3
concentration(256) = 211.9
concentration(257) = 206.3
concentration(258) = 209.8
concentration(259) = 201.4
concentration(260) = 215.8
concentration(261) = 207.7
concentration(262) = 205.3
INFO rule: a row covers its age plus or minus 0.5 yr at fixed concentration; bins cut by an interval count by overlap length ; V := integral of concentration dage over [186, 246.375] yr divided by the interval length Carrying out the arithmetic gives 206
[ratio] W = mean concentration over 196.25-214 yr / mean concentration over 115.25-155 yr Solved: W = 1.0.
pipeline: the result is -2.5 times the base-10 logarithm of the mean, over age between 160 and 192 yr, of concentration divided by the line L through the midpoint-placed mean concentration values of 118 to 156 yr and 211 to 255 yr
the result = 0.03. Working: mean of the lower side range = 198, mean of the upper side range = 209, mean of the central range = 197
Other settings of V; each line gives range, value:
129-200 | 197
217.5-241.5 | 209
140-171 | 195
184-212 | 202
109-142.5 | 201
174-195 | 197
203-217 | 209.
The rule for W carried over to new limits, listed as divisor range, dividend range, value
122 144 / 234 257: 1.04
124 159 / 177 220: 1.03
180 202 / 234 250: 1.05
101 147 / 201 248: 1.04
